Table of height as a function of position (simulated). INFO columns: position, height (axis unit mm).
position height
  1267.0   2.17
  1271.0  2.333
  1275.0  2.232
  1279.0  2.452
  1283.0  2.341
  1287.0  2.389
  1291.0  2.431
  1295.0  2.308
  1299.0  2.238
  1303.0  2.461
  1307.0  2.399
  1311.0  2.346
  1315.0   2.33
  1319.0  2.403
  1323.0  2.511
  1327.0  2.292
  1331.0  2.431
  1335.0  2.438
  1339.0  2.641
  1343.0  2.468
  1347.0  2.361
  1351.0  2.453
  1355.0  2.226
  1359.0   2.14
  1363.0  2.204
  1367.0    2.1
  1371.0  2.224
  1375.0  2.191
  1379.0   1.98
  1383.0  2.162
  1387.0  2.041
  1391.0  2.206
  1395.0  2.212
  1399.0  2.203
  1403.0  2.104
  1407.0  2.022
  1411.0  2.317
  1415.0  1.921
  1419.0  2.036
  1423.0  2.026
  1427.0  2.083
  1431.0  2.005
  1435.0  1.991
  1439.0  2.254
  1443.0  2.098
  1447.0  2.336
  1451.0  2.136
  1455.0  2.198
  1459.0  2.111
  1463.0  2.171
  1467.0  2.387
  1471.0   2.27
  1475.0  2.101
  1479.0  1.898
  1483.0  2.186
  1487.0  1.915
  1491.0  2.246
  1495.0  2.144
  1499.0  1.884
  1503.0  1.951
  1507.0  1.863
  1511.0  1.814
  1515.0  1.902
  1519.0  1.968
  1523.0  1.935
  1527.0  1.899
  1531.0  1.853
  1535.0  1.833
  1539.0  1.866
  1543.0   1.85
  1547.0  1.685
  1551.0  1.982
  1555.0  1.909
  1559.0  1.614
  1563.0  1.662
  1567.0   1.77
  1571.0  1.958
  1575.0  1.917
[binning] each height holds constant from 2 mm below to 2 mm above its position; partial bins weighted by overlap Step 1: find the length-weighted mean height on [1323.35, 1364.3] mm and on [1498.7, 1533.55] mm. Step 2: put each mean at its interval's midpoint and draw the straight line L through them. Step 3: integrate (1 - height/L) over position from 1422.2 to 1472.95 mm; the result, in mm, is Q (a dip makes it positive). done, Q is -1.90 mm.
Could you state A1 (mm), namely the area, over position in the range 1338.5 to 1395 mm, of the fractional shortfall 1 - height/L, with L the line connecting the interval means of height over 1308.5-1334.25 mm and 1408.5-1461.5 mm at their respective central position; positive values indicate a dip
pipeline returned 1.24 mm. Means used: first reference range 2.39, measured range 2.23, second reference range 2.12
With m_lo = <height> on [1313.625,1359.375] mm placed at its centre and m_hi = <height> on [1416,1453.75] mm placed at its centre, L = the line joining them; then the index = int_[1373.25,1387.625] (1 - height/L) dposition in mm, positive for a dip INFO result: 1.09 mm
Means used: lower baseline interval 2.4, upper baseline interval 2.1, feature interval 2.1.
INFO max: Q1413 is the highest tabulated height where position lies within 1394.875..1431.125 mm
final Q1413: 2.317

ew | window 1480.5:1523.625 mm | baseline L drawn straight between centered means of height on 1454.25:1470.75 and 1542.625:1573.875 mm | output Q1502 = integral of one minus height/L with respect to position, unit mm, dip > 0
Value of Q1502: 1.43 mm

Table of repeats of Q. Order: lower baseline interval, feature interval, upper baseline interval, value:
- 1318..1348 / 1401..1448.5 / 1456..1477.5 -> 3.8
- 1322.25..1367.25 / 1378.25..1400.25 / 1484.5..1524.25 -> 1.1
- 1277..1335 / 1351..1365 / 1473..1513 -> 0.3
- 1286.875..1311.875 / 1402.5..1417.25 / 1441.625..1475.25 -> 1.1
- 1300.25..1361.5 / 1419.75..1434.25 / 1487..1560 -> 0.8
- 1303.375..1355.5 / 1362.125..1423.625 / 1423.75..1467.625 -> 4.0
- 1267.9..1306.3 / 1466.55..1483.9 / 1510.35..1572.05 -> -1.5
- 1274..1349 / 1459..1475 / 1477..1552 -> -1.5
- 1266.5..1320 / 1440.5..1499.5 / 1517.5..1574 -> -4.5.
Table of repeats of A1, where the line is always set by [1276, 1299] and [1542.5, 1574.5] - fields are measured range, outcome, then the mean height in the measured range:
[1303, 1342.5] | -2.30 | 2.43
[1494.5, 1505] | -0.23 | 1.97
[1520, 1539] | -0.17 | 1.88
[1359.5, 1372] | 0.20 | 2.17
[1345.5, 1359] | -0.51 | 2.32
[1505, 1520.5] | 0.14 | 1.88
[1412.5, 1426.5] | 0.52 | 2.02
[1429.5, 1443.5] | -0.21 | 2.09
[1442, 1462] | -1.51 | 2.18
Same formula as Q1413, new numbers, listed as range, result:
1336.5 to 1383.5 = 2.641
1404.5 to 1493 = 2.387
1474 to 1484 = 2.186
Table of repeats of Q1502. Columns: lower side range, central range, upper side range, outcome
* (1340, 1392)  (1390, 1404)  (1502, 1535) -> -0.2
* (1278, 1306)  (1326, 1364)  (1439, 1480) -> -1.0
